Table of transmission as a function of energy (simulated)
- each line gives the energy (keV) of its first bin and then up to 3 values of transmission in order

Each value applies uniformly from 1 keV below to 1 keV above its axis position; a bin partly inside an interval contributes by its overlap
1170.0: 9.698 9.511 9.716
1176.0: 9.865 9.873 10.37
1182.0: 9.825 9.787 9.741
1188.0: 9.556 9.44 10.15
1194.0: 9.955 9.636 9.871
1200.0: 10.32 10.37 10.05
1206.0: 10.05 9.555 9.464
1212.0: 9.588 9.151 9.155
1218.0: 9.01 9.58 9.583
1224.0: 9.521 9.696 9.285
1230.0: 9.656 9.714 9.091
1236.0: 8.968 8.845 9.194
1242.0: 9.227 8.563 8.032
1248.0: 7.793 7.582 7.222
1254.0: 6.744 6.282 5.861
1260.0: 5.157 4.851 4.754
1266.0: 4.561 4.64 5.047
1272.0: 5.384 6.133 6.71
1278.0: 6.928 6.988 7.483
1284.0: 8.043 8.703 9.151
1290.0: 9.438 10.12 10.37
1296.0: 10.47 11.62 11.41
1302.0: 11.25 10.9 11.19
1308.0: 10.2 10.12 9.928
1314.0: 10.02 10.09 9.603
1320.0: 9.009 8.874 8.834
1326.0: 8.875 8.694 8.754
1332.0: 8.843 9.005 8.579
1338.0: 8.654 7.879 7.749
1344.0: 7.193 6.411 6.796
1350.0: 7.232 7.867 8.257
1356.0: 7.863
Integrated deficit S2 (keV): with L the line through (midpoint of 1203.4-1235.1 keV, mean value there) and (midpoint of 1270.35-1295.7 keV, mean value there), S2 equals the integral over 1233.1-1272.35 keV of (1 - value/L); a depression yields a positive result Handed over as 8.23 keV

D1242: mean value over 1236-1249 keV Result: 8.64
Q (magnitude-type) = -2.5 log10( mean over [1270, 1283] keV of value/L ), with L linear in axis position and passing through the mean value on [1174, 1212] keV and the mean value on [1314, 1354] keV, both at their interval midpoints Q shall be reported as 0.36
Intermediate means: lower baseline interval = 9.87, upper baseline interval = 8.4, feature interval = 6.48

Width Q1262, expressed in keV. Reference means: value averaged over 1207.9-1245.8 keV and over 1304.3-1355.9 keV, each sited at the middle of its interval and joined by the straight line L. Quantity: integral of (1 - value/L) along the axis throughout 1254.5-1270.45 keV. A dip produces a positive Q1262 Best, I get 6.8 keV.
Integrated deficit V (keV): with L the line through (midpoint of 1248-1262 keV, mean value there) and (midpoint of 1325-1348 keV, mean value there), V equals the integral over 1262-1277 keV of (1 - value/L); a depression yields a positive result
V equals 3.3 keV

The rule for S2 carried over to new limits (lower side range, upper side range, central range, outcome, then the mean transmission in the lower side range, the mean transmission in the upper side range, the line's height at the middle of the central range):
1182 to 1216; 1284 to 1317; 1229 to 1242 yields 0.9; 9.77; 10.2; 9.94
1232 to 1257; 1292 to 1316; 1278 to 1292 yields 2.2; 8.19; 10.6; 9.85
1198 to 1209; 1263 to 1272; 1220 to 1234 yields -2.5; 10.1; 4.82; 8.13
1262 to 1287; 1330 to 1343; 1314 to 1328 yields -2.4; 6.22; 8.47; 7.91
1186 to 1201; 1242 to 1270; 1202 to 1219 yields -1.2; 9.84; 6.37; 8.9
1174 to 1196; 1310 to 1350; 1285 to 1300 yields -1.9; 9.84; 8.62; 8.94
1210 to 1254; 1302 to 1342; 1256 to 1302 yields 8.4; 8.93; 9.38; 9.17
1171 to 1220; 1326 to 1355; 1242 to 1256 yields 2.2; 9.75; 8.02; 9.11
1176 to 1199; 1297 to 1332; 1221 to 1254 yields 3.6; 9.84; 9.93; 9.87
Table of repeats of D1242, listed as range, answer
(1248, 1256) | 7.15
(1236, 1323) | 8.25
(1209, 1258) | 8.73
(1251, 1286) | 6.12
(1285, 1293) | 9.35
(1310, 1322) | 9.69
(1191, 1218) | 9.76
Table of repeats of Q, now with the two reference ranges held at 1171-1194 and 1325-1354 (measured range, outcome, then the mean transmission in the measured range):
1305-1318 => -0.22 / 10.2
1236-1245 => 0.02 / 8.96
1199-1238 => -0.02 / 9.55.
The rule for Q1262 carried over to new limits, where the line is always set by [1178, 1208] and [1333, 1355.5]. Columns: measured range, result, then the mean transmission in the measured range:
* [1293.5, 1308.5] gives -4.6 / 11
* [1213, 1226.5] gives 0.2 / 9.37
